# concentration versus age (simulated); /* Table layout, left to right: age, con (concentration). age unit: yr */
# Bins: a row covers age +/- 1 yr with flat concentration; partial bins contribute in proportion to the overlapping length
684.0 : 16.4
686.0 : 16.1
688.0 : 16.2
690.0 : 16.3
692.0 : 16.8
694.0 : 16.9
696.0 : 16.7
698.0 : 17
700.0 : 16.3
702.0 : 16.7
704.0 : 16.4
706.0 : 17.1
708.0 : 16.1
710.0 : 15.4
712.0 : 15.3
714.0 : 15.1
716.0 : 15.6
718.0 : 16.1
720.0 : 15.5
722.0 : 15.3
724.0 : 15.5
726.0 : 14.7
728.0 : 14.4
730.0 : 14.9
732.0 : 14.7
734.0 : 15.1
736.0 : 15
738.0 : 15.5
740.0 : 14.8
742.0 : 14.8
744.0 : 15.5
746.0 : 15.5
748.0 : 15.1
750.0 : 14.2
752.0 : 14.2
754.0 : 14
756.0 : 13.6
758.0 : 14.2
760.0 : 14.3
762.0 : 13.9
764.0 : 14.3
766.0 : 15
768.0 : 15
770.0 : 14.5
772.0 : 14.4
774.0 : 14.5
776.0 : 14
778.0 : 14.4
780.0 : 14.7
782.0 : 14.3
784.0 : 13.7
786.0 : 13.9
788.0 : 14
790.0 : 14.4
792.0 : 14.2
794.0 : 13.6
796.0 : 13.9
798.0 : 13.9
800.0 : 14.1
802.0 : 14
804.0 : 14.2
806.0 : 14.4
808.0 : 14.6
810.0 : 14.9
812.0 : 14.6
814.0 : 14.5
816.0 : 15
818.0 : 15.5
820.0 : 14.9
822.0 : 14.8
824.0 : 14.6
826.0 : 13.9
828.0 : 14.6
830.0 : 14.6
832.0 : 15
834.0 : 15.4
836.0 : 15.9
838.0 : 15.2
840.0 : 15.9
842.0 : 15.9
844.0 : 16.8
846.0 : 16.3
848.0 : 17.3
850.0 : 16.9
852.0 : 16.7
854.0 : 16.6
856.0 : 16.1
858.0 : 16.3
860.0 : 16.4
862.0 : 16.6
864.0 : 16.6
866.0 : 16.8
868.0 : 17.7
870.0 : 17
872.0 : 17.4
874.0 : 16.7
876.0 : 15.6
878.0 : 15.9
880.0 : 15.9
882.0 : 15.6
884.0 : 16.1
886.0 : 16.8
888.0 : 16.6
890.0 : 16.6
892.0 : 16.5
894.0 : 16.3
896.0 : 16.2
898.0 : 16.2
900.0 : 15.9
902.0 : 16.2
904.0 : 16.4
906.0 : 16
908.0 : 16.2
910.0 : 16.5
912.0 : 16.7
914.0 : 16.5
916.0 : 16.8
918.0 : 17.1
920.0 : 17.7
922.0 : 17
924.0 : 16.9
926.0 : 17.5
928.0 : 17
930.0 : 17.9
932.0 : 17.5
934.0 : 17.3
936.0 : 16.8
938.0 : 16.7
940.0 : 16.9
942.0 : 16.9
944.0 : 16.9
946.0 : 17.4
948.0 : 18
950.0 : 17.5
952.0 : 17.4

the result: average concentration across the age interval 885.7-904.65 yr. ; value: 16.4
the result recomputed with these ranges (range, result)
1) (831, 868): 16.3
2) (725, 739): 14.9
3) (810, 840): 14.9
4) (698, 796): 14.9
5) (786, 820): 14.4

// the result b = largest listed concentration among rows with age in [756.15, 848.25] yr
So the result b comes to 17.3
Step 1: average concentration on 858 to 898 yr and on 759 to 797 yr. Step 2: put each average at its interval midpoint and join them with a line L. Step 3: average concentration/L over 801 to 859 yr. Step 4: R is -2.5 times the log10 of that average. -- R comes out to 0.00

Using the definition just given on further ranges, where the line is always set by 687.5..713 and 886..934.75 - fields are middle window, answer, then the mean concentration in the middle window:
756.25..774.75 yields 0.15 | 14.4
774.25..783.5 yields 0.15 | 14.3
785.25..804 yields 0.18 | 14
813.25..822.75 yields 0.11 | 15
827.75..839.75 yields 0.10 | 15.2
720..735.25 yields 0.10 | 15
